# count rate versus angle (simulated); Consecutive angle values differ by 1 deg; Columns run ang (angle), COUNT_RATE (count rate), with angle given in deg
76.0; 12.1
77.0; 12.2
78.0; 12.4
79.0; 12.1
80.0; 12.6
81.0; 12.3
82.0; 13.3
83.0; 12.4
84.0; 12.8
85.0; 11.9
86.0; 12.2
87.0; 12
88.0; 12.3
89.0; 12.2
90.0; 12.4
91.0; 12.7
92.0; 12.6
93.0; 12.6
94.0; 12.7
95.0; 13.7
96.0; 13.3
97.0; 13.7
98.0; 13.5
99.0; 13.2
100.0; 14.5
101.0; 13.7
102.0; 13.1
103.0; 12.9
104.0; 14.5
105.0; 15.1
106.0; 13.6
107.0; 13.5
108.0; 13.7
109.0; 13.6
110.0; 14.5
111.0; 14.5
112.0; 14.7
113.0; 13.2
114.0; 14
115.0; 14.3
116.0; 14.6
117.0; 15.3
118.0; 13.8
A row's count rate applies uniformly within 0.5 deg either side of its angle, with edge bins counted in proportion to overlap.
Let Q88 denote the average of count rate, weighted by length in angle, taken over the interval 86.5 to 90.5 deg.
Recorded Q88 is 12.2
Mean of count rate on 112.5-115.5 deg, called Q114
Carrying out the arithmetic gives 13.8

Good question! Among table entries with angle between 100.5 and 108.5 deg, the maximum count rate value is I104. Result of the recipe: 15.1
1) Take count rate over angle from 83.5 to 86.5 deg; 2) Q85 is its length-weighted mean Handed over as 12.3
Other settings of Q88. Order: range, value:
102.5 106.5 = 14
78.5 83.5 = 12.5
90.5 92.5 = 12.6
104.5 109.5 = 13.9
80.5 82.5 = 12.8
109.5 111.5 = 14.5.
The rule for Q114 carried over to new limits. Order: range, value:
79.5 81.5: 12.4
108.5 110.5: 14.1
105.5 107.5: 13.6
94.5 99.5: 13.5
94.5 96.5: 13.5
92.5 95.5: 13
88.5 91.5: 12.4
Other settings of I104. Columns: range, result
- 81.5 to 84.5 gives 13.3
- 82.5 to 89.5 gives 12.8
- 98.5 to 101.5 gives 14.5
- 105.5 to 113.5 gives 14.7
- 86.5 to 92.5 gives 12.7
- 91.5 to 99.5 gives 13.7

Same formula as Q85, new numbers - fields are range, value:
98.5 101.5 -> 13.8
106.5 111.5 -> 14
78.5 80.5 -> 12.3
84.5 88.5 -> 12.1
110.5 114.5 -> 14.1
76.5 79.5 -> 12.2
